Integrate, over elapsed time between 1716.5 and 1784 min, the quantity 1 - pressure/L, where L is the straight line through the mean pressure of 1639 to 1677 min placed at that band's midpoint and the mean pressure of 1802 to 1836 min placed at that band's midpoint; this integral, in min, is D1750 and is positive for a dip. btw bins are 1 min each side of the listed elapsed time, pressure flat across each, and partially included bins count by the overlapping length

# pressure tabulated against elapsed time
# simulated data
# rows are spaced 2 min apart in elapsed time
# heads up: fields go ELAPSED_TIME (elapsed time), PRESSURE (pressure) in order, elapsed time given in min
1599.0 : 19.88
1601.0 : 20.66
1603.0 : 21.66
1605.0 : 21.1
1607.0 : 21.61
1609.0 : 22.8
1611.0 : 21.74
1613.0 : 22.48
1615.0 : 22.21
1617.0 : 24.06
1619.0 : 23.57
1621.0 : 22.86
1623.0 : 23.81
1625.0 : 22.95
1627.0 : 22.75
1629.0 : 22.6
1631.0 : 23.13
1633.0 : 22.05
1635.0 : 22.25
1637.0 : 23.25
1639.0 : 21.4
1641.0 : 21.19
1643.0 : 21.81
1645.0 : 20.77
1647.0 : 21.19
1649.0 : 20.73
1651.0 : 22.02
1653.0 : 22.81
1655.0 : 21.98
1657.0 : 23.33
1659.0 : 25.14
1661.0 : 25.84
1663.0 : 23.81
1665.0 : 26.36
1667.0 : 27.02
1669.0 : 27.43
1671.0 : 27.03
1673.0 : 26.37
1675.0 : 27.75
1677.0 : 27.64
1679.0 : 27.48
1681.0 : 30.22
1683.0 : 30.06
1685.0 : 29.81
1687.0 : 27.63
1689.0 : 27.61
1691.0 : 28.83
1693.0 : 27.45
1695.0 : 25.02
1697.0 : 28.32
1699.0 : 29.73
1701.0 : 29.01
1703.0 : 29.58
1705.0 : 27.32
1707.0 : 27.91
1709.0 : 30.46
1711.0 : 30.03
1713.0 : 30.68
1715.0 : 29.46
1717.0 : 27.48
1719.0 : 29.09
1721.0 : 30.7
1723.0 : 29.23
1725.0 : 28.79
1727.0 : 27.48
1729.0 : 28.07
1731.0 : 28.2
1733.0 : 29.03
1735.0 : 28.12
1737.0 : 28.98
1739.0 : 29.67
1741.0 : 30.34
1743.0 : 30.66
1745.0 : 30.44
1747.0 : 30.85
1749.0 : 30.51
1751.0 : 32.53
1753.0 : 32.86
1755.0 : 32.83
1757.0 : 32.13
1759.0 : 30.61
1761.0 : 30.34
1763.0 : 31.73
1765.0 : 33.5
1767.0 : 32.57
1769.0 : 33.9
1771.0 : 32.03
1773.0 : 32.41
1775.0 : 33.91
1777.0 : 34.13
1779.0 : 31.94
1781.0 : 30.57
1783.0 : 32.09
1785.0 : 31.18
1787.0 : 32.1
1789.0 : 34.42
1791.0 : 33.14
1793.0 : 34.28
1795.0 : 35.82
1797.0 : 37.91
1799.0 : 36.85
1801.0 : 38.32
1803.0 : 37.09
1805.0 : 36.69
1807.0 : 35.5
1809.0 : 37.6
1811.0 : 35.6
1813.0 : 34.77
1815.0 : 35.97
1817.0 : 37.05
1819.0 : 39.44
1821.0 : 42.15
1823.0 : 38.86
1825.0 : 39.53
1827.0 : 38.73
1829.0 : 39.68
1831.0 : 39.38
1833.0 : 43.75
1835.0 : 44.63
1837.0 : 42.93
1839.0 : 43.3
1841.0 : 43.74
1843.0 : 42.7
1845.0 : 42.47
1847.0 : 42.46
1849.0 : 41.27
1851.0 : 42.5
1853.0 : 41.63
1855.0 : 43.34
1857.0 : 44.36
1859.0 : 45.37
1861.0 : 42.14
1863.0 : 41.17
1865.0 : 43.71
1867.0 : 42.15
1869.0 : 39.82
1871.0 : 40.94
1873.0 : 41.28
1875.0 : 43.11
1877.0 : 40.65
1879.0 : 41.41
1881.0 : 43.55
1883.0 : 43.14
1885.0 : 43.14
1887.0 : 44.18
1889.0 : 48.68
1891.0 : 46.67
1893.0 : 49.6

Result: 3.2 min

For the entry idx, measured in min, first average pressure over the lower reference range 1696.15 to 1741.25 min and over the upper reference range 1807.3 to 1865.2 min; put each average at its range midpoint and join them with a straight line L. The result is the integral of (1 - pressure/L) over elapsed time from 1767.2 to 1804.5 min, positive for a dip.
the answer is 1.9 min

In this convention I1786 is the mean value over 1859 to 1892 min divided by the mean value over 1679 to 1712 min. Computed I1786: 1.50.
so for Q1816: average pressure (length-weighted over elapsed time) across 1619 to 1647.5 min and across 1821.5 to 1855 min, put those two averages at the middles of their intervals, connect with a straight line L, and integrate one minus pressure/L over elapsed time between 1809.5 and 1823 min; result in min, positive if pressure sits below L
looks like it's 0.7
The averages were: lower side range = 22.4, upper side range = 41.8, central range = 37.6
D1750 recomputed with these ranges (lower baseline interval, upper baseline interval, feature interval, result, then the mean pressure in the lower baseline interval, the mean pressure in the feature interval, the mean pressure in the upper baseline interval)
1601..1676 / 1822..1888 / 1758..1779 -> 1.3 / 23.2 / 32.5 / 42.2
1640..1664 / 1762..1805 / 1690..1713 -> -1.5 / 22.6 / 28.6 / 33.9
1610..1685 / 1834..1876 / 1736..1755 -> 1.2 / 24.1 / 30.9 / 42.6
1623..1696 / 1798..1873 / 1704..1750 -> 2.3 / 24.8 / 29.3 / 40.5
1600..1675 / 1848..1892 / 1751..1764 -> 0.6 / 23.1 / 31.8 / 42.9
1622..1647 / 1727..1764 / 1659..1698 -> -2.9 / 22.3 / 27.4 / 30.4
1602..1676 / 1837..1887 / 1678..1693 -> -0.8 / 23.3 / 28.7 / 42.5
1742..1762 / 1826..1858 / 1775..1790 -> 1.1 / 31.4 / 32.5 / 42.3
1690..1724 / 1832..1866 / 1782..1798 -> 1.4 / 28.8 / 33.9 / 43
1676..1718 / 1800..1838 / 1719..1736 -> 1.3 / 28.7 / 28.7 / 38.8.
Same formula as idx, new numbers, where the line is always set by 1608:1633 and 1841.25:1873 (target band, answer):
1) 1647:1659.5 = 1.53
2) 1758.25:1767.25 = 0.76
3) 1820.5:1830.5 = 0.03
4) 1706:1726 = 0.89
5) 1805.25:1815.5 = 0.69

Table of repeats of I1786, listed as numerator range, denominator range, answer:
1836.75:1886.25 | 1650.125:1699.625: 1.59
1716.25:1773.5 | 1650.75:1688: 1.16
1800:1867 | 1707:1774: 1.33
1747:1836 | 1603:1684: 1.48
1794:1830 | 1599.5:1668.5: 1.65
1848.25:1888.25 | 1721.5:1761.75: 1.41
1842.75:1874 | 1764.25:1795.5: 1.28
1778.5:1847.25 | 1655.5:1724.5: 1.35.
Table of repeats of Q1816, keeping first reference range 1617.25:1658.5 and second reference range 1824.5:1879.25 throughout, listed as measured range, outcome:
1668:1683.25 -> -1.2 min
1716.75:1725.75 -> 0.3 min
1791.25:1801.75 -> 0.2 min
